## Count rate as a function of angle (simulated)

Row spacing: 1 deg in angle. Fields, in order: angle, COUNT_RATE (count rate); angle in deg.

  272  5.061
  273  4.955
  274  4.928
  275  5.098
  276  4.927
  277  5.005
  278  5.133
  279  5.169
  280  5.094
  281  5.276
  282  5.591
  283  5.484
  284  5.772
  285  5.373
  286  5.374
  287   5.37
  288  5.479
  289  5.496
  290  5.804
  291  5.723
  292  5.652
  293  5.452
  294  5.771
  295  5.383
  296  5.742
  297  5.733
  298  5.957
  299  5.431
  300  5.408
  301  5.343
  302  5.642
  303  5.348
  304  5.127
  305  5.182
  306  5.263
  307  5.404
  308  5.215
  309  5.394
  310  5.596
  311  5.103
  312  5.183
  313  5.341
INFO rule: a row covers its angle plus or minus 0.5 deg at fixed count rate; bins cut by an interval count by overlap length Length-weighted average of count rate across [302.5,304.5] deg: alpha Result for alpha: 5.24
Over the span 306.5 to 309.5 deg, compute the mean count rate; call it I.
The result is 5.34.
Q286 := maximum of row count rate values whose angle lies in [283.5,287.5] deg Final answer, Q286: 5.772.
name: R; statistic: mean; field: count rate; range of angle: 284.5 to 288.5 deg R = 5.4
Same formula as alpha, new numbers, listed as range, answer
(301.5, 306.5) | 5.31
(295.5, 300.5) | 5.65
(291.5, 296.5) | 5.6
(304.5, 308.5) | 5.27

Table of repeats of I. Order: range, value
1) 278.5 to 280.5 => 5.13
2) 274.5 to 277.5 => 5.01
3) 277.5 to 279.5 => 5.15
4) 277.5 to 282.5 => 5.25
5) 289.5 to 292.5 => 5.73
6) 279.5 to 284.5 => 5.44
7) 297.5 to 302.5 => 5.56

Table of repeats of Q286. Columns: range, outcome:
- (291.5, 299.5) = 5.957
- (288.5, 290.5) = 5.804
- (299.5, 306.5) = 5.642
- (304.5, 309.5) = 5.404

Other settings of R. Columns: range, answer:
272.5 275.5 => 4.99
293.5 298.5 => 5.72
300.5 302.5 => 5.49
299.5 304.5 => 5.37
